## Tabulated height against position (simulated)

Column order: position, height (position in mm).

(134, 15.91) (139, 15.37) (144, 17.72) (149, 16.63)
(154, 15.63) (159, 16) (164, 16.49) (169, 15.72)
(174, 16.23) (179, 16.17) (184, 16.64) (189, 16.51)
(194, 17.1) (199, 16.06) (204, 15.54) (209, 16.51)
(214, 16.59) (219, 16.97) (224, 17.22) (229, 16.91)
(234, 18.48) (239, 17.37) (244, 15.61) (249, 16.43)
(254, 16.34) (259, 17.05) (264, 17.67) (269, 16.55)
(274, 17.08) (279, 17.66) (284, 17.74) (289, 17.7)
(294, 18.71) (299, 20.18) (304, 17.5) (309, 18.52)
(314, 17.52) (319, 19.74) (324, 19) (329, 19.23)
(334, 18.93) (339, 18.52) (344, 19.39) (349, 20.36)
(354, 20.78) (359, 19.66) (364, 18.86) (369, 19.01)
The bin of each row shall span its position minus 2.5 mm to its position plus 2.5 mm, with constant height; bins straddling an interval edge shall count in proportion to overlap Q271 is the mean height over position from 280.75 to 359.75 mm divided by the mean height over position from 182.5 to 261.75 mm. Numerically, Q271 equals 1.1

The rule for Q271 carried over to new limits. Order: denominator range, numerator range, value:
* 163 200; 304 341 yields 1.14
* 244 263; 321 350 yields 1.16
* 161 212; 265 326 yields 1.11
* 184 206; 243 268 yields 1.02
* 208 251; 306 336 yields 1.11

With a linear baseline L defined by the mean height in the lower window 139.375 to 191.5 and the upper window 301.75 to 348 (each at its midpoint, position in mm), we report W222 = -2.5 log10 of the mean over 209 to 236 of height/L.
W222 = 0.00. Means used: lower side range 16.3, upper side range 18.8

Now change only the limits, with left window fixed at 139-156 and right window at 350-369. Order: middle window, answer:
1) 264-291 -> 0.07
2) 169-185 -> 0.05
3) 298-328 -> 0.02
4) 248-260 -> 0.10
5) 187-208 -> 0.06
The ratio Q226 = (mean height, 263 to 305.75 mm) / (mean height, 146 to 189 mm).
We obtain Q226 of 1.1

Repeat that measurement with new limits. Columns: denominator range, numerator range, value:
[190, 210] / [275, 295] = 1.09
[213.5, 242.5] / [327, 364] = 1.13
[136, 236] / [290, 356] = 1.15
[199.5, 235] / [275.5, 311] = 1.09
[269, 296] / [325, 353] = 1.10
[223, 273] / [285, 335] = 1.10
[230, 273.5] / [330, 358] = 1.16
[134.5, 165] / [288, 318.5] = 1.14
